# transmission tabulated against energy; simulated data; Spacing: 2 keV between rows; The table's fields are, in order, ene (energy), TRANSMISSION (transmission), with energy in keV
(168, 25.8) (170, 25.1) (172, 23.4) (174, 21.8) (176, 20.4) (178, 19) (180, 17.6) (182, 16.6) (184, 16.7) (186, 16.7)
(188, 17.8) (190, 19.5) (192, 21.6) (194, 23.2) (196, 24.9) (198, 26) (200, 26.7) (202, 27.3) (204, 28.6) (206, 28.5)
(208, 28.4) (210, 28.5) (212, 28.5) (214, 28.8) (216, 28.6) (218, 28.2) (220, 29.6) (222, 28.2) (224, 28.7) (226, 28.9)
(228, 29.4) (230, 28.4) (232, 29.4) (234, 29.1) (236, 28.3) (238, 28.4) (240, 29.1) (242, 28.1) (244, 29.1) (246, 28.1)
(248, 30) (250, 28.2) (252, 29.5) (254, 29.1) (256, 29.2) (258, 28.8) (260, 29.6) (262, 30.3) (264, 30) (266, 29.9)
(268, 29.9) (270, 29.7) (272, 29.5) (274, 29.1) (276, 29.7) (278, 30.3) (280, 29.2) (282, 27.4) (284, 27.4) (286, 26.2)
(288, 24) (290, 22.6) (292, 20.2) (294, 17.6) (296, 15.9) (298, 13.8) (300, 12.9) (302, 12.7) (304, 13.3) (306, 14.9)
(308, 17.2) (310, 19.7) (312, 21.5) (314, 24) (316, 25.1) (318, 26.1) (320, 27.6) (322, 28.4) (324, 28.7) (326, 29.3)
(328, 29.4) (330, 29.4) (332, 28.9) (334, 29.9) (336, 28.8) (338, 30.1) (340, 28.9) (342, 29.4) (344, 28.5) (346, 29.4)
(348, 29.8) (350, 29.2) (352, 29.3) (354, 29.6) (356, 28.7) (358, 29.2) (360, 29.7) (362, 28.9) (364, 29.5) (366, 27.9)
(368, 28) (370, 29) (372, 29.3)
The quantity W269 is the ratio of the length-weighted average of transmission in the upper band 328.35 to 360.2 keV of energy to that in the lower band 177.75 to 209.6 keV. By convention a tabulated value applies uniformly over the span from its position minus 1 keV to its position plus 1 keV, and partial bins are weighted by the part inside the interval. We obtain 1.3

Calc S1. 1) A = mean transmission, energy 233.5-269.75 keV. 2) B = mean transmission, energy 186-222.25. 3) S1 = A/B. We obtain 1.12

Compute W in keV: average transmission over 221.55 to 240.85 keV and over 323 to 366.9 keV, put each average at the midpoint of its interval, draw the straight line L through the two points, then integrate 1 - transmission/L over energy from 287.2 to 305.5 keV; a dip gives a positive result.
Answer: 7.7 keV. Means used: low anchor 28.8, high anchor 29.2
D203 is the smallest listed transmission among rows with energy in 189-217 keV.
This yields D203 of 19.5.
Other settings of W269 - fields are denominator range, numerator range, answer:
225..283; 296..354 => 0.85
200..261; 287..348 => 0.83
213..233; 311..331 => 0.94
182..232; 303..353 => 1.02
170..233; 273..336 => 0.95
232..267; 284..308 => 0.62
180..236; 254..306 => 0.96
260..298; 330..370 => 1.11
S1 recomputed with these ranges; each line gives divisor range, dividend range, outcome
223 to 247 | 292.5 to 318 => 0.62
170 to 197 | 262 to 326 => 1.19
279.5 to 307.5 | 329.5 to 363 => 1.49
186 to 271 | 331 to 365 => 1.05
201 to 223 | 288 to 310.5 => 0.59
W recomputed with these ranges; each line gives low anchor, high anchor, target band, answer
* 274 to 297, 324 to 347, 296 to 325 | 7.40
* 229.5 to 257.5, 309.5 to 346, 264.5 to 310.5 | 8.78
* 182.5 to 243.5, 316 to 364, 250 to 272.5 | -1.78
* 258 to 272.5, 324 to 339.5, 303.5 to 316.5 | 4.44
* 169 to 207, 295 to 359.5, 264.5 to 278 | -3.29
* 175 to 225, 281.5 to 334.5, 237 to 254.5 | -3.87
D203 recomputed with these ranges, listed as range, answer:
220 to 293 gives 20.2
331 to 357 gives 28.5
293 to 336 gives 12.7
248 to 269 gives 28.2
